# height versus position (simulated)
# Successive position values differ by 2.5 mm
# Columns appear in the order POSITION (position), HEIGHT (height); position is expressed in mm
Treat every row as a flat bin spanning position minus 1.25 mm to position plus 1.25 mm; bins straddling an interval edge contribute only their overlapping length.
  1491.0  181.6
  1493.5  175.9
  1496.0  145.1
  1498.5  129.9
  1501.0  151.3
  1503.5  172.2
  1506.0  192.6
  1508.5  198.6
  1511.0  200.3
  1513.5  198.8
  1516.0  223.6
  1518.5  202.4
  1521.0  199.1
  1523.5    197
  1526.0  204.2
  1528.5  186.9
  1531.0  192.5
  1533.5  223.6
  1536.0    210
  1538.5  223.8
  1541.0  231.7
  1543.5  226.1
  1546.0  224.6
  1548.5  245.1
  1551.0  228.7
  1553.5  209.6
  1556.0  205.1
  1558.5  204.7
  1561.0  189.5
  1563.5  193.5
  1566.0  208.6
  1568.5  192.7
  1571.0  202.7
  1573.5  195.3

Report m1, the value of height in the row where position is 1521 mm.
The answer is 199.1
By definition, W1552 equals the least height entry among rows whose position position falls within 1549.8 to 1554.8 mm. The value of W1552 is 209.6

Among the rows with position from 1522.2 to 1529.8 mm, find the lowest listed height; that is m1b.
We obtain 186.9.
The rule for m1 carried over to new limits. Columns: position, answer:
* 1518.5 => 202.4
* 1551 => 228.7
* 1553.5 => 209.6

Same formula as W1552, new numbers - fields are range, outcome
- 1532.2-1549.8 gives 210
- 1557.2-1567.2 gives 189.5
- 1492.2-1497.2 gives 145.1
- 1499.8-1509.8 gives 151.3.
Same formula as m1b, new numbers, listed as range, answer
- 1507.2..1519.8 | 198.6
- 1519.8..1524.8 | 197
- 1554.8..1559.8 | 204.7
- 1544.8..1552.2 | 224.6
